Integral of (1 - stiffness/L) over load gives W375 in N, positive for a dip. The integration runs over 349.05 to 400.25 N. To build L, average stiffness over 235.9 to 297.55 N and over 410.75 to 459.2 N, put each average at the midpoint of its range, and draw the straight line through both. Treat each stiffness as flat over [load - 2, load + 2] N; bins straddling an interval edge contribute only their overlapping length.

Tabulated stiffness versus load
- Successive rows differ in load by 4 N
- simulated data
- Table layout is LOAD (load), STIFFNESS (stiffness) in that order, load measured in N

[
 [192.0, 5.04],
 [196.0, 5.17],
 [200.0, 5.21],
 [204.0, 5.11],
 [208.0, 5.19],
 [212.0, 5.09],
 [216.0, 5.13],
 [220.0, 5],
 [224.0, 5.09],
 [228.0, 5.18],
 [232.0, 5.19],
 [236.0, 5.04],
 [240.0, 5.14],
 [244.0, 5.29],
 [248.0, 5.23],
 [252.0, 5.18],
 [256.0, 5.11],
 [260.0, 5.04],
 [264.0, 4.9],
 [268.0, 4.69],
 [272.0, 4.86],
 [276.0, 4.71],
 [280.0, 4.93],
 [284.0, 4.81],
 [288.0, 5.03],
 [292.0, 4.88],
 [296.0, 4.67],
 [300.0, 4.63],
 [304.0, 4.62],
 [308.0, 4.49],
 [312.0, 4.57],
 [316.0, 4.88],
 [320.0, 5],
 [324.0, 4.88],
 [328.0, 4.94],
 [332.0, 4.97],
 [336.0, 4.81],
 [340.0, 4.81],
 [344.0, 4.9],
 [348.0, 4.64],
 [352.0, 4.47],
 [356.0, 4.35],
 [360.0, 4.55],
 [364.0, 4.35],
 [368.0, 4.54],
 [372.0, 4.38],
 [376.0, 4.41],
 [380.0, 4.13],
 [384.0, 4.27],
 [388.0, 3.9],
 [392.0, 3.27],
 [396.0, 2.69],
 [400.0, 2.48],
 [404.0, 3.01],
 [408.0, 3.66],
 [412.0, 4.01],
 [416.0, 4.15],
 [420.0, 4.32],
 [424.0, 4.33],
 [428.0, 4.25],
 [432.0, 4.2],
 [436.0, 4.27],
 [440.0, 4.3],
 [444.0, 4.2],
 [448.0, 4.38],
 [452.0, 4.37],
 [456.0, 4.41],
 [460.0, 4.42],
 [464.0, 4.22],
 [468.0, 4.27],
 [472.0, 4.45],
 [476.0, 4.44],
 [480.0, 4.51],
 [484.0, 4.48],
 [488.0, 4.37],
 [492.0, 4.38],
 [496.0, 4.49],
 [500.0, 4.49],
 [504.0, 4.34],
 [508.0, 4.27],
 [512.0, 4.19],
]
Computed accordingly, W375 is 5.5 N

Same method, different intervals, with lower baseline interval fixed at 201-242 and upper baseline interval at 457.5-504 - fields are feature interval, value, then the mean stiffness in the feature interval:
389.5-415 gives 7.6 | 3.24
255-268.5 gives 0.2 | 4.95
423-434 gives 0.7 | 4.25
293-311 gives 1.0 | 4.62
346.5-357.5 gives 0.6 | 4.49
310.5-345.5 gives -0.3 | 4.87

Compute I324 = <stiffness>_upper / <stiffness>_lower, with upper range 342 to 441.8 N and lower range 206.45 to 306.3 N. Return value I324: 0.82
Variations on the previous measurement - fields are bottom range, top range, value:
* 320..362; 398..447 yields 0.83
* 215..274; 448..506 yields 0.87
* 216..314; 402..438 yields 0.82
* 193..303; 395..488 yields 0.82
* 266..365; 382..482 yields 0.85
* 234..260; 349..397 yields 0.80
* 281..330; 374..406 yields 0.74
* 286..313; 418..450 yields 0.91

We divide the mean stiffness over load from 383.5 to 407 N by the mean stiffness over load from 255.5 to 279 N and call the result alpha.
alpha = 0.66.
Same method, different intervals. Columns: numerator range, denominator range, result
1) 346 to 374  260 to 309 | 0.93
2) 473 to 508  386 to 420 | 1.28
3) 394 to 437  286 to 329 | 0.78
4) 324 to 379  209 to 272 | 0.91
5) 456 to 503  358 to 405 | 1.15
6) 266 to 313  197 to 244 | 0.92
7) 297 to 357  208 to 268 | 0.93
